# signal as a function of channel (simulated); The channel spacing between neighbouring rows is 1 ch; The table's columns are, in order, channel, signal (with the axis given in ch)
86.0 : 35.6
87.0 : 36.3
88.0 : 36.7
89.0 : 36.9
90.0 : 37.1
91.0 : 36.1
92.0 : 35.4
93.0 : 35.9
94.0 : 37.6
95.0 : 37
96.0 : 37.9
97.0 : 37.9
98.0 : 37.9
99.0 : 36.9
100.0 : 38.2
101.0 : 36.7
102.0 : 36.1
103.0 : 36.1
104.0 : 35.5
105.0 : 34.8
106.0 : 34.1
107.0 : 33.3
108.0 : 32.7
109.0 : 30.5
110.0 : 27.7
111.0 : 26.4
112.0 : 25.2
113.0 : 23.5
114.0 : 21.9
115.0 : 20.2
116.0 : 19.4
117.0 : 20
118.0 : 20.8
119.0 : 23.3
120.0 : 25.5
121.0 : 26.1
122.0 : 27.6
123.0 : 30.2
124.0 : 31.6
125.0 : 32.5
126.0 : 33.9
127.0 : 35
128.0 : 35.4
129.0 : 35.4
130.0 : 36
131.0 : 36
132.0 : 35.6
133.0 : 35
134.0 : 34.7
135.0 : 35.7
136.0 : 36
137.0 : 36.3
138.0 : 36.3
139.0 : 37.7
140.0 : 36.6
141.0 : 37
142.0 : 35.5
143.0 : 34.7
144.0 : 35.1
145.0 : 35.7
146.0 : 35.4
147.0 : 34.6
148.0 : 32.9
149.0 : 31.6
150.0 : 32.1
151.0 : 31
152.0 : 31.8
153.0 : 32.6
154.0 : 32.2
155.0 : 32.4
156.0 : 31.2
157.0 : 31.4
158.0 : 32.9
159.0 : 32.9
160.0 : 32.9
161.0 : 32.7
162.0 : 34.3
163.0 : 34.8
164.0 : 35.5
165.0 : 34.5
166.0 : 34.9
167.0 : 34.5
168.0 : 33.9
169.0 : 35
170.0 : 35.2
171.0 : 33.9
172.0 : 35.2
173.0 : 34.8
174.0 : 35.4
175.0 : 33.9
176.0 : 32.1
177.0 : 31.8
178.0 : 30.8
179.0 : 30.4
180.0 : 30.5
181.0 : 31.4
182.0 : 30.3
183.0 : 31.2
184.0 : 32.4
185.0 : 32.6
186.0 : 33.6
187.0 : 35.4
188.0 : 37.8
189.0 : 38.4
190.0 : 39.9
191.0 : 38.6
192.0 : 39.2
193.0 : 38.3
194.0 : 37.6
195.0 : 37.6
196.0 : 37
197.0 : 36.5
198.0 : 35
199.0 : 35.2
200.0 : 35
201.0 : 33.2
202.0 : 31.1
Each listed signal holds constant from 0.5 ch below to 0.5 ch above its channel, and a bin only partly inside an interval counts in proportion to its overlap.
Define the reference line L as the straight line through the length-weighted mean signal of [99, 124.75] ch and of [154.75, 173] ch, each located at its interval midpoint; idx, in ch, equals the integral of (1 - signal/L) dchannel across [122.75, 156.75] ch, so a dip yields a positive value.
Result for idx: -3.0 ch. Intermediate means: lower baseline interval 28.9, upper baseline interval 33.8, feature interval 34.3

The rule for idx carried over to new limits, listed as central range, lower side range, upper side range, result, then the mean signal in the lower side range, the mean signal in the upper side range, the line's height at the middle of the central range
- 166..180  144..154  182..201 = 0.5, 33.1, 36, 34.7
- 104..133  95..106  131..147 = 5.6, 36.7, 35.8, 36.3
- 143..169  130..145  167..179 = 1.0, 35.9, 33.7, 34.7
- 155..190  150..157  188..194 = 1.7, 31.8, 38.7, 35.3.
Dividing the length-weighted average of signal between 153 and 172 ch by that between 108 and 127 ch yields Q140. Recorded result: 1.3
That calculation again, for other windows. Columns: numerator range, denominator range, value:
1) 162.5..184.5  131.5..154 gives 0.96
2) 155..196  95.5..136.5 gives 1.09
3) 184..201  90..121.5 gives 1.17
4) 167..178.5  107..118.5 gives 1.37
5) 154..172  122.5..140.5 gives 0.96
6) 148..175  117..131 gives 1.11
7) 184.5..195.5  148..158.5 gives 1.16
